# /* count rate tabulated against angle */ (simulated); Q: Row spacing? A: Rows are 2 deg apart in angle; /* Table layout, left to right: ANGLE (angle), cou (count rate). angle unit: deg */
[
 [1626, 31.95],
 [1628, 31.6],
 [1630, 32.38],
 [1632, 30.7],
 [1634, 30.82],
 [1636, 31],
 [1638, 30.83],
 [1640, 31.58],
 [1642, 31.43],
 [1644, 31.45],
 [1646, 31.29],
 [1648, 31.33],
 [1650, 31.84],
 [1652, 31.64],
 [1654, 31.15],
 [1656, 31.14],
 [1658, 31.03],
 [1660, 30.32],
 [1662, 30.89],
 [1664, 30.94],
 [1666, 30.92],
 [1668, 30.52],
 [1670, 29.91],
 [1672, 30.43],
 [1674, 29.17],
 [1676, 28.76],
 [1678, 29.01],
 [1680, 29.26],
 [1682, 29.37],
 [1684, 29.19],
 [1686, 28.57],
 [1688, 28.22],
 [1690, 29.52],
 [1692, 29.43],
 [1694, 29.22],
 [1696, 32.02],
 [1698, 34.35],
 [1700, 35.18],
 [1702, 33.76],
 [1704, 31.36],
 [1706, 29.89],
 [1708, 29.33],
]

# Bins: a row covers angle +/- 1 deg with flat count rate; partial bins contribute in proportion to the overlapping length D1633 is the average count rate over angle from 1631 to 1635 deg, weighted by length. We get 30.8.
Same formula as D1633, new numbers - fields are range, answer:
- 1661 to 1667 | 30.9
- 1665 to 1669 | 30.7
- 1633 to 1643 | 31.1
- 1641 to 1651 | 31.5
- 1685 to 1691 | 28.8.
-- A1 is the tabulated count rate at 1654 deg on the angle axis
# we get 31.15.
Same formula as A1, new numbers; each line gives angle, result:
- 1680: 29.26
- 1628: 31.6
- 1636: 31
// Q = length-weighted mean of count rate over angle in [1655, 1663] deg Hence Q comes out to 30.8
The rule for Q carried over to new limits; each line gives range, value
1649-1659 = 31.4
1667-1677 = 29.8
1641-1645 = 31.4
